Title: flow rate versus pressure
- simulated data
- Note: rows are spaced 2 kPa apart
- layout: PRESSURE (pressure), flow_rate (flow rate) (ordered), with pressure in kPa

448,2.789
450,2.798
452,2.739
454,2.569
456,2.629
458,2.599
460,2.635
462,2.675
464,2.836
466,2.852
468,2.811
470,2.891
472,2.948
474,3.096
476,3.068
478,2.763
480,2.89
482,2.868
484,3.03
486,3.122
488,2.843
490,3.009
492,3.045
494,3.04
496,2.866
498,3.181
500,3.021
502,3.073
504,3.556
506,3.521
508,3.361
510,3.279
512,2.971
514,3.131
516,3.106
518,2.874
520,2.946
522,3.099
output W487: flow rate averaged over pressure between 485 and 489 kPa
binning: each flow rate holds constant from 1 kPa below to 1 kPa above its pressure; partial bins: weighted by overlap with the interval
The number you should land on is 2.98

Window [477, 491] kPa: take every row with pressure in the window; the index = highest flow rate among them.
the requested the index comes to 3.122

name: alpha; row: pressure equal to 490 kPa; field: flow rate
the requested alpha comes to 3.009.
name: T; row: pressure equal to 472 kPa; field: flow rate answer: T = 2.948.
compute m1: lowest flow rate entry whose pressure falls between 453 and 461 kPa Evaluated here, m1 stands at 2.569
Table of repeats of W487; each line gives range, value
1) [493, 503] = 3.04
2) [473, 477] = 3.08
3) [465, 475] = 2.92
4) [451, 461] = 2.63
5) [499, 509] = 3.31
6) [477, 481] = 2.83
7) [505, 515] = 3.25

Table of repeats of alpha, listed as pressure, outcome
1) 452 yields 2.739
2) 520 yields 2.946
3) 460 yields 2.635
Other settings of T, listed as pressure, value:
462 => 2.675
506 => 3.521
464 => 2.836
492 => 3.045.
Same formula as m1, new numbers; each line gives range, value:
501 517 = 2.971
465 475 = 2.811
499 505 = 3.021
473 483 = 2.763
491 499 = 2.866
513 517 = 3.106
